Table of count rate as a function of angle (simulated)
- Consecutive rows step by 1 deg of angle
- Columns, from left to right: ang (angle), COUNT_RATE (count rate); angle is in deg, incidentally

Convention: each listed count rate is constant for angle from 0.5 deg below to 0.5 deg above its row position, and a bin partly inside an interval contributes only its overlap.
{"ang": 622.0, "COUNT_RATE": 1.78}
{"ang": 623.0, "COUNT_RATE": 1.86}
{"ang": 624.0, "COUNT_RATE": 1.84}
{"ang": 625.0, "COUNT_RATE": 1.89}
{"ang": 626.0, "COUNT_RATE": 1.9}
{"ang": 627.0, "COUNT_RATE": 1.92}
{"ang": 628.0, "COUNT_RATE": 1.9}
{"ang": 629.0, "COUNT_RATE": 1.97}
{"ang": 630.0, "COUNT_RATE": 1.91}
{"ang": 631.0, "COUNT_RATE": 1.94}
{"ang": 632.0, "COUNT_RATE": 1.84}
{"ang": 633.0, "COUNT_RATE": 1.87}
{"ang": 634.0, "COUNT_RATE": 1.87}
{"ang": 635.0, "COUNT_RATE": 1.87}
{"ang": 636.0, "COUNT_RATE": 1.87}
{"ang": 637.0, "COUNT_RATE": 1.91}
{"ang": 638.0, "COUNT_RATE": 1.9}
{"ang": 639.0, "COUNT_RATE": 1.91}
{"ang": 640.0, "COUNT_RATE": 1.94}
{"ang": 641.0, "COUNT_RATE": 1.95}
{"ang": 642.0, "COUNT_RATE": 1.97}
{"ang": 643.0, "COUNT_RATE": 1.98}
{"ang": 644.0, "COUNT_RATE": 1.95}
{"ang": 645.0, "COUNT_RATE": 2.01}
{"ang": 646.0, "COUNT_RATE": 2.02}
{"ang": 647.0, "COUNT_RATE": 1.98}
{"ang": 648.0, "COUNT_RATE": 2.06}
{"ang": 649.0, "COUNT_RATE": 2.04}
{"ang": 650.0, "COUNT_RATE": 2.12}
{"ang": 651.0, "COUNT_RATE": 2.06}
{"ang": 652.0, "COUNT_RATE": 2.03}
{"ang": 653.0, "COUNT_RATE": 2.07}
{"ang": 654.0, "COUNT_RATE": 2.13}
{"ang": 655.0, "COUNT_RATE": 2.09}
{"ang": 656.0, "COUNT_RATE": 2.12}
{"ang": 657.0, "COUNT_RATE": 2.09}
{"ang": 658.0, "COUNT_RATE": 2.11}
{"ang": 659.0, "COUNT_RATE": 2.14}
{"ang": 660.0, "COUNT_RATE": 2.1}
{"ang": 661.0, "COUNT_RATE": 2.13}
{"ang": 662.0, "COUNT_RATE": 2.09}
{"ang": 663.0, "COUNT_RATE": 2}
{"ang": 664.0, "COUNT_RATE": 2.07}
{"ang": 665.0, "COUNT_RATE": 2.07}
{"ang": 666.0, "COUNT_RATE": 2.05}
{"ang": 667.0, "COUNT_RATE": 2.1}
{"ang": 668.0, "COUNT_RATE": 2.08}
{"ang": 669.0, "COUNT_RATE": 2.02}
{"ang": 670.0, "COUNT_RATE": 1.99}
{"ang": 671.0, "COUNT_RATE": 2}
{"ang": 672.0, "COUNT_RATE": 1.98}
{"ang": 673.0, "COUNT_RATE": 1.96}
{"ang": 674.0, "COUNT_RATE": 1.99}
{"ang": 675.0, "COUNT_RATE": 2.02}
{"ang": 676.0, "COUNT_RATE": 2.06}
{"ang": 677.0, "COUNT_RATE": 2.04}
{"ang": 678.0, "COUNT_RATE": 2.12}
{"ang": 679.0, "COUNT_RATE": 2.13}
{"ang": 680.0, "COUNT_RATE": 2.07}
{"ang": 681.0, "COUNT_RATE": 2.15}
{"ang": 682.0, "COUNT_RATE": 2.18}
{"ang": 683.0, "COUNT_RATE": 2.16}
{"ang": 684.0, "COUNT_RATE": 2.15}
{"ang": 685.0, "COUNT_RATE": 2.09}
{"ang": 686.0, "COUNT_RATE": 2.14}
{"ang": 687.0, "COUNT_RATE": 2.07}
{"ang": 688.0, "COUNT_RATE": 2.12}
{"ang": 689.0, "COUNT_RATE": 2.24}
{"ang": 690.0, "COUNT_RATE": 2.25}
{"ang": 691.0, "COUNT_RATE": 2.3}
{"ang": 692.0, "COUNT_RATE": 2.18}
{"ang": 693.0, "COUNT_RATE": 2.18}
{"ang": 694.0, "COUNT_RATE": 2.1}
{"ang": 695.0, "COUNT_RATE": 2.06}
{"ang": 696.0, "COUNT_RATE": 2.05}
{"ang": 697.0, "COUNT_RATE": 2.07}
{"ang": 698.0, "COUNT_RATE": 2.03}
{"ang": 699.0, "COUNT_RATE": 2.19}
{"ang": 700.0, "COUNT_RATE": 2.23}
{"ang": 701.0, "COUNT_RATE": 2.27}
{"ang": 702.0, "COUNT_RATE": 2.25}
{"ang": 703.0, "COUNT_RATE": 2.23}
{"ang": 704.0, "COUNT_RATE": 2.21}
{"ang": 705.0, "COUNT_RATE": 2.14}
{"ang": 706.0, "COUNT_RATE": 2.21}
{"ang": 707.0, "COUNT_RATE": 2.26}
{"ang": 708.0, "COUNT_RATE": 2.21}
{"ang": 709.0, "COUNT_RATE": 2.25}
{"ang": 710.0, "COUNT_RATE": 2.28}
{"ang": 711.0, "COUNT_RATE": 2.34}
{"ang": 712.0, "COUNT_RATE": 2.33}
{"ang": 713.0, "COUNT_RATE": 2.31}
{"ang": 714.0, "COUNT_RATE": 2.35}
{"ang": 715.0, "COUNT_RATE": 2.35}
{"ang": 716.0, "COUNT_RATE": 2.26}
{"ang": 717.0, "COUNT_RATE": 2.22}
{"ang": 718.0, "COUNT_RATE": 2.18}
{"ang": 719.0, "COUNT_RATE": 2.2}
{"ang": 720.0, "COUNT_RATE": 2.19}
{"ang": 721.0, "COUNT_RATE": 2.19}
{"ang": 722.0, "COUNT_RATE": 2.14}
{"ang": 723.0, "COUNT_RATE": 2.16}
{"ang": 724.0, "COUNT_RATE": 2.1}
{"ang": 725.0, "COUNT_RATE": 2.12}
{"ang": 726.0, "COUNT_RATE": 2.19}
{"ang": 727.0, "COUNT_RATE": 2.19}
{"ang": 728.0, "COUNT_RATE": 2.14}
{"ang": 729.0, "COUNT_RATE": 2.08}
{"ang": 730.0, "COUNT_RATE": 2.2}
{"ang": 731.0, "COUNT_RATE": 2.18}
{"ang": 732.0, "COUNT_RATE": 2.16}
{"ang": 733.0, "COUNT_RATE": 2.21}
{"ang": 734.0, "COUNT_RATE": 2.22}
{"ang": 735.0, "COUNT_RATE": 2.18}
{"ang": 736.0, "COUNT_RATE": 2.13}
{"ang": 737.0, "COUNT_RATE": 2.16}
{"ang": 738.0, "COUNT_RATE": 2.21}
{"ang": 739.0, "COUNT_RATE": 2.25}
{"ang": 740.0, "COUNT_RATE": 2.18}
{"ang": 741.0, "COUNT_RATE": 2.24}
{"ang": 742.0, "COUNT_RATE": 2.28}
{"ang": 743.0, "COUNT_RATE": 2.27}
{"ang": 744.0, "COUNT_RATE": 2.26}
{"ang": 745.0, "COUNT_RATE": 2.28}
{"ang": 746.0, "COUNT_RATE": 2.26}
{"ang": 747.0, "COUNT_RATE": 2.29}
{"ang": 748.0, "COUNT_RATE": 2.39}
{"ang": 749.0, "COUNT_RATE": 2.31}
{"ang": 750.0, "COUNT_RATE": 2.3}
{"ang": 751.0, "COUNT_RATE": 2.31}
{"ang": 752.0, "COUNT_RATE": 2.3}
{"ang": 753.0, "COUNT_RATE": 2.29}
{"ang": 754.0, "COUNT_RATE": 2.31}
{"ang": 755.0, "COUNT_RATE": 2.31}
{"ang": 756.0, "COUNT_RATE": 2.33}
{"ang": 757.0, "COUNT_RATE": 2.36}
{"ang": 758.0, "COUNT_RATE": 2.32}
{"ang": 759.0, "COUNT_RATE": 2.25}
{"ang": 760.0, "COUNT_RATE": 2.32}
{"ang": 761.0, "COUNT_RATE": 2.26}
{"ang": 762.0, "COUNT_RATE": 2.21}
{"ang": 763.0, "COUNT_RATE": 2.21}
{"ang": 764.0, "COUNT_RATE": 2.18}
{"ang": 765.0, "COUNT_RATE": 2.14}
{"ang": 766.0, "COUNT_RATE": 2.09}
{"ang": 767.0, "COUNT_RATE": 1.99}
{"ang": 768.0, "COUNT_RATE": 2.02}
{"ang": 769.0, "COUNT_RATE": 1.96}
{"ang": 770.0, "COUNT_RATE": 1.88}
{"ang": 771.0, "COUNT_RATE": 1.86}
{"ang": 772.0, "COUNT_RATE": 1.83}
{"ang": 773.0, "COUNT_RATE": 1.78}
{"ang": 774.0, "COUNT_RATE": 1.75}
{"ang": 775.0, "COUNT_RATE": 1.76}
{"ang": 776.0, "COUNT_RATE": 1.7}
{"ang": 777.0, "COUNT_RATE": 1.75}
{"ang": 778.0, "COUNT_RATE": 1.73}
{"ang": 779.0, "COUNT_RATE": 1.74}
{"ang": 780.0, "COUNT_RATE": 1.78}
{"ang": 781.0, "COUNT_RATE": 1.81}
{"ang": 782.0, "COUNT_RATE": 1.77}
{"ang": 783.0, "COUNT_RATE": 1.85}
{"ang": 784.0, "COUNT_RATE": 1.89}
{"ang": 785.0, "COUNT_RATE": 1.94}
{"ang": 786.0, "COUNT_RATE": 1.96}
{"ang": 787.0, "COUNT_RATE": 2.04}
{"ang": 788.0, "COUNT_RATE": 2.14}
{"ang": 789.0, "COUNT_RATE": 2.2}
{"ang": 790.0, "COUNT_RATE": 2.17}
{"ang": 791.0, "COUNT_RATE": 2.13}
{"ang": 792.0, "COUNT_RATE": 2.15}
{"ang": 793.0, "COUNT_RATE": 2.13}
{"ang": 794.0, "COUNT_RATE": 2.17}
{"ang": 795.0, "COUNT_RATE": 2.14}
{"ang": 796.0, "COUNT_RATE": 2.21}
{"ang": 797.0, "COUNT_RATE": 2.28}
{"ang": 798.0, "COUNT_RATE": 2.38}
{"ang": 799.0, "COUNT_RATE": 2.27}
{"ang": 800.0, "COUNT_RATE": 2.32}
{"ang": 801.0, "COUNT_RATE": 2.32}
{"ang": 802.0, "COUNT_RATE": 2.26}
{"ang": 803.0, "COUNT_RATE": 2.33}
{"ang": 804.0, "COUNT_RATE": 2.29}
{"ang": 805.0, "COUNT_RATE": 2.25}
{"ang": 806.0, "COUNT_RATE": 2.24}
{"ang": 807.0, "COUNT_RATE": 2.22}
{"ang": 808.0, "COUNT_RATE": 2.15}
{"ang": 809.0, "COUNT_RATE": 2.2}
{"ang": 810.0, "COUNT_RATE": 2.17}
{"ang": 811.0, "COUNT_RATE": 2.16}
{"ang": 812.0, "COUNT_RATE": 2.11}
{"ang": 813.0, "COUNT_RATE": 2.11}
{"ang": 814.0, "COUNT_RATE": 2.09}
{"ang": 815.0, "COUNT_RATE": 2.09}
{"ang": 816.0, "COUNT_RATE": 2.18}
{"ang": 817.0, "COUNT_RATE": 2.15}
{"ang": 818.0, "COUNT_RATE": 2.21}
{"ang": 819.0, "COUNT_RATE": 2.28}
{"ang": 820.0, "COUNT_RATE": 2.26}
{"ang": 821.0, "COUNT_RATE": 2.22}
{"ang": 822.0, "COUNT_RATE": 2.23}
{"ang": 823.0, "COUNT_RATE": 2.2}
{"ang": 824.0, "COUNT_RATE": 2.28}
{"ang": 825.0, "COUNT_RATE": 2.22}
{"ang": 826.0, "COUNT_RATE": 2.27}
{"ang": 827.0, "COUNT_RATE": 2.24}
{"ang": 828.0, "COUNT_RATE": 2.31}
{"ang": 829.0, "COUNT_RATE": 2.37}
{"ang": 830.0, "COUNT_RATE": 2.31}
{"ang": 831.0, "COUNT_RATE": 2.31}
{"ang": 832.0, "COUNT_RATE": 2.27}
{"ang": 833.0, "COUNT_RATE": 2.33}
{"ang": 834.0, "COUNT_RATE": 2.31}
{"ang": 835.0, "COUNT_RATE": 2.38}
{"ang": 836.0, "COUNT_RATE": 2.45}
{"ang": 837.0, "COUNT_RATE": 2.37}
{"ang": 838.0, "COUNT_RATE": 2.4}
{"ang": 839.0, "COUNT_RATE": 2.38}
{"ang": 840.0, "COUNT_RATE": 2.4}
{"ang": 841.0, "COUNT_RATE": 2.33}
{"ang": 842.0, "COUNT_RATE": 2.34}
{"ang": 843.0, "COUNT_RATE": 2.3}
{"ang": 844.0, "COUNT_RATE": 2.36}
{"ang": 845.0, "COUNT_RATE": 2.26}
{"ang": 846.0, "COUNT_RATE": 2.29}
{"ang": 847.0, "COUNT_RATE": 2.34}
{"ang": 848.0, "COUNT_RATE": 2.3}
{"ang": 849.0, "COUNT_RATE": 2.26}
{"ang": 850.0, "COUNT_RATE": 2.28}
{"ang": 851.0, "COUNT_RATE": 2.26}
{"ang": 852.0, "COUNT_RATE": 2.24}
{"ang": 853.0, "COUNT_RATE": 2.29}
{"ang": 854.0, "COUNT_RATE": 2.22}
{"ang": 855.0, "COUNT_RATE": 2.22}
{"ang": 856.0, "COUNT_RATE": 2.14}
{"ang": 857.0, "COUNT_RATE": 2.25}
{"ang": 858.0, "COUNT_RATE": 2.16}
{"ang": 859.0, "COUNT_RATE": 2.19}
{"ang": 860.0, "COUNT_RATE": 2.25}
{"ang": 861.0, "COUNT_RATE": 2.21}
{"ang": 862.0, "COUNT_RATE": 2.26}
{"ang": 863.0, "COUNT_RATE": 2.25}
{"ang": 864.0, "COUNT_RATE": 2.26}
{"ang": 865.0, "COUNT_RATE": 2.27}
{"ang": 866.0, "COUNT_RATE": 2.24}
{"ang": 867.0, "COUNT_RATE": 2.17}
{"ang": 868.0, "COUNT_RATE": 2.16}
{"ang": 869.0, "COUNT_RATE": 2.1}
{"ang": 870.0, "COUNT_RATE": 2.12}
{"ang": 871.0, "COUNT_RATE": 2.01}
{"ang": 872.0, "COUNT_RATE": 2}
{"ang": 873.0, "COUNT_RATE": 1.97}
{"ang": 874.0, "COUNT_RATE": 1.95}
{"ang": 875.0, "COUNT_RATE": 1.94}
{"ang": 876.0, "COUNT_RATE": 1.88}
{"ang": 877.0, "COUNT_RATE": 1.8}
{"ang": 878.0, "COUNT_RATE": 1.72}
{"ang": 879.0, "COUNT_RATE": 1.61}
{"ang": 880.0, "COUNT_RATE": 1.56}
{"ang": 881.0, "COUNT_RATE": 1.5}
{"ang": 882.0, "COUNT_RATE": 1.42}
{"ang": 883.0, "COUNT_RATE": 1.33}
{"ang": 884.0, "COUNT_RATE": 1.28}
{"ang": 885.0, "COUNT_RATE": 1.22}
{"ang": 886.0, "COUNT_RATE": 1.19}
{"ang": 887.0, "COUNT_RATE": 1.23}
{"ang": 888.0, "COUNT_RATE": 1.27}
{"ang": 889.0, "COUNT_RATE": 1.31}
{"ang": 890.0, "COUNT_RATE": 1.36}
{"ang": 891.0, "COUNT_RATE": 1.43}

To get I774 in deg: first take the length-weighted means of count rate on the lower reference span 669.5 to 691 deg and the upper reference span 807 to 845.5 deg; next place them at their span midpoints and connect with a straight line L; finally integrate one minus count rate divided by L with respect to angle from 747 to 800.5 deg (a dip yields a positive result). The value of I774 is 2.72 deg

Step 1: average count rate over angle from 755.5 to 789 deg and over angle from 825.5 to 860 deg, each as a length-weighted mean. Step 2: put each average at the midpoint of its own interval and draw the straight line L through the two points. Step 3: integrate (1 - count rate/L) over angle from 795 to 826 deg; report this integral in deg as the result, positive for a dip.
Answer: -0.95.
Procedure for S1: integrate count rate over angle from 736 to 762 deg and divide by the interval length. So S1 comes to 2.28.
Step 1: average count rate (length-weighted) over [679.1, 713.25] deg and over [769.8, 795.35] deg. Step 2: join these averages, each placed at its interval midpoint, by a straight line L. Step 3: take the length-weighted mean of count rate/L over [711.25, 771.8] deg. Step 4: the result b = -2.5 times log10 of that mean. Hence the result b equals -0.08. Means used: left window 2.18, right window 1.92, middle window 2.21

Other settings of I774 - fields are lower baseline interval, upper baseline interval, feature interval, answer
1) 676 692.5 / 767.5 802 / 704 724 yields -1.3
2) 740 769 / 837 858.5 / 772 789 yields 3.1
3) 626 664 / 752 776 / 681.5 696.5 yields -0.9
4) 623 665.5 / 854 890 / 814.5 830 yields -2.8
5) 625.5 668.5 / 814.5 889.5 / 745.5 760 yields -1.8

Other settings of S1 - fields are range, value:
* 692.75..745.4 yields 2.2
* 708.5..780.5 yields 2.16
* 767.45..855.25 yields 2.16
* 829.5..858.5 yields 2.3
